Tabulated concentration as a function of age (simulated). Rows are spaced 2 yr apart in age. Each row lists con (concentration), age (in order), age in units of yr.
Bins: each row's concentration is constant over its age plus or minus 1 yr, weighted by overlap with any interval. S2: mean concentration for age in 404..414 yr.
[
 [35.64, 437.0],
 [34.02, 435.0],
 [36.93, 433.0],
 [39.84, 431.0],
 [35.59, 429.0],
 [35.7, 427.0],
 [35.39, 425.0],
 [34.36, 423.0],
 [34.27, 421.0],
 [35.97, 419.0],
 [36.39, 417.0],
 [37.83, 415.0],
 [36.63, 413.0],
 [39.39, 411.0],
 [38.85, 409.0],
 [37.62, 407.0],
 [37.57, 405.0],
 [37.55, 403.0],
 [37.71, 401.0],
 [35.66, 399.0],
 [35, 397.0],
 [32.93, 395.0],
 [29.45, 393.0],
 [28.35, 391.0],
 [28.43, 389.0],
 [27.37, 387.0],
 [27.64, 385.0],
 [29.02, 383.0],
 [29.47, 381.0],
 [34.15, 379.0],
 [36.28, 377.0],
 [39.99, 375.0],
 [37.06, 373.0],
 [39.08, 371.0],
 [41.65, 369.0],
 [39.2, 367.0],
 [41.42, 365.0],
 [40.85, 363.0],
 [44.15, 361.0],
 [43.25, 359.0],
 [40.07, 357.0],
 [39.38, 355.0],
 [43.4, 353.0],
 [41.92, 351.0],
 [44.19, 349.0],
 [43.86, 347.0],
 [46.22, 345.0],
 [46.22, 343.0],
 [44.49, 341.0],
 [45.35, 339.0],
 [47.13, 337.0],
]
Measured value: 38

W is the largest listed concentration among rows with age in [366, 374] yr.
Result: 41.65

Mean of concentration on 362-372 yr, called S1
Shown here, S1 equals 40.4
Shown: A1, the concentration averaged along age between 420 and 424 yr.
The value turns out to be 34.3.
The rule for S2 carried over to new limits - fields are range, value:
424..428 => 35.5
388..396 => 29.8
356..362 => 42.5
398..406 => 37.1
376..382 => 33.3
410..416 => 38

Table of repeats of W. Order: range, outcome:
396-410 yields 38.85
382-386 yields 29.02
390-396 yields 32.93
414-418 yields 37.83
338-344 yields 46.22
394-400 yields 35.66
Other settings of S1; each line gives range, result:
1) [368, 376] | 39.4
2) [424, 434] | 36.7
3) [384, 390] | 27.8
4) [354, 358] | 39.7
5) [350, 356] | 41.6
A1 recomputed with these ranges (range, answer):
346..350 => 44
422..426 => 34.9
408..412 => 39.1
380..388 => 28.4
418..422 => 35.1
